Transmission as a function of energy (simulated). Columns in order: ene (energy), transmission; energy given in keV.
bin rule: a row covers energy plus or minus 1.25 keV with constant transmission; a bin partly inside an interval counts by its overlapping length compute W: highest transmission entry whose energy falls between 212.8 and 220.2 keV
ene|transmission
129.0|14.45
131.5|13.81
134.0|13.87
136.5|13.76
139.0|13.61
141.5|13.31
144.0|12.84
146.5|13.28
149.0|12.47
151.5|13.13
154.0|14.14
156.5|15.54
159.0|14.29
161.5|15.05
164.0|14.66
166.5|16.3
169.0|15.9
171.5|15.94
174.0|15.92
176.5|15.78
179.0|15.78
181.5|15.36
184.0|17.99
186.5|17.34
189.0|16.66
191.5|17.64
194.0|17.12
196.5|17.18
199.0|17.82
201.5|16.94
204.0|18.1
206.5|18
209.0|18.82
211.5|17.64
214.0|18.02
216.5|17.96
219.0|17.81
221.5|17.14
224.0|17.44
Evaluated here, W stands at 18.02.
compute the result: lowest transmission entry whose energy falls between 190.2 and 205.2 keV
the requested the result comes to 16.94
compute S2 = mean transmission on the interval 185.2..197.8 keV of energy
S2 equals 17.2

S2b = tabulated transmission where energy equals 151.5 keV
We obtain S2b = 13.13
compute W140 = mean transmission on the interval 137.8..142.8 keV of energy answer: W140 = 13.5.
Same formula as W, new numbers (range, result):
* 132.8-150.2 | 13.87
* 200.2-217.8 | 18.82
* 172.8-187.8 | 17.99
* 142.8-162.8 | 15.54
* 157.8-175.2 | 16.3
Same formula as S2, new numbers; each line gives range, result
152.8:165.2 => 14.7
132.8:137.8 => 13.8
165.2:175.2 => 16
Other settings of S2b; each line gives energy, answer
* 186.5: 17.34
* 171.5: 15.94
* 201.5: 16.94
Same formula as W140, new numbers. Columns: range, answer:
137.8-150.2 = 13.1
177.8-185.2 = 16.4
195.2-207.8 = 17.6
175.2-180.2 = 15.8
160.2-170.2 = 15.5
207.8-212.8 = 18.2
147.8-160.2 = 13.9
